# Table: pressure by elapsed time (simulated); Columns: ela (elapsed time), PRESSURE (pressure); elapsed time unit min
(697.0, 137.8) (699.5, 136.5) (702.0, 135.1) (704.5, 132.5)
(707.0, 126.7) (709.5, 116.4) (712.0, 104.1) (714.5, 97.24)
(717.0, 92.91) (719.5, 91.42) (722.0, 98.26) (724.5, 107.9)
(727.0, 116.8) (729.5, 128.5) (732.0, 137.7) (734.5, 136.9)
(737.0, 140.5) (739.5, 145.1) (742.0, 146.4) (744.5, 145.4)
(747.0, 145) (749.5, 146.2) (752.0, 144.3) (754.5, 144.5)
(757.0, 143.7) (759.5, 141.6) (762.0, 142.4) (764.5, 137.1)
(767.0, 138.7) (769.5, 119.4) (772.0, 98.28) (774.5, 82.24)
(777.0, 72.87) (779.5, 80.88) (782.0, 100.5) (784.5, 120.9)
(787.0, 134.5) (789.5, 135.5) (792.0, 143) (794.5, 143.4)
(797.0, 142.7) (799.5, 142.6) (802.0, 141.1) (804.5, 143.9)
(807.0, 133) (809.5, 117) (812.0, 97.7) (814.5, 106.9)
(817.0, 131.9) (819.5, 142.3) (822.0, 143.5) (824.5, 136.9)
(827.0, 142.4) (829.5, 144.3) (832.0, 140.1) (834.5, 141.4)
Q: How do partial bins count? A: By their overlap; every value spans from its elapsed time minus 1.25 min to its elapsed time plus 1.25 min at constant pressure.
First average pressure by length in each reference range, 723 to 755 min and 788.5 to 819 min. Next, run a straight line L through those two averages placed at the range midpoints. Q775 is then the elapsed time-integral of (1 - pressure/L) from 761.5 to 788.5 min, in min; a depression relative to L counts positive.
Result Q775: 4.7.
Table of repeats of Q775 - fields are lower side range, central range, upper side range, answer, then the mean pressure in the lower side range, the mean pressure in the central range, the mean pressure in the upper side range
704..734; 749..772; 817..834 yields -2.6 min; 113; 137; 141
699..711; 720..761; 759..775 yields -3.0 min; 128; 135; 124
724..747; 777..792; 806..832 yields 2.1 min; 135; 113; 130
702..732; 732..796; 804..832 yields -4.6 min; 112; 129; 131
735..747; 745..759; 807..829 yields -0.3 min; 144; 145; 128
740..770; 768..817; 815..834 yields 7.4 min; 142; 119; 139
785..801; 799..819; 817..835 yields 1.9 min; 139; 127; 141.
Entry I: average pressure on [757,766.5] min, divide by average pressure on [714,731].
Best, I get 1.33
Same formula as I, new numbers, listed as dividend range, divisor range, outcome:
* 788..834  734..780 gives 1.04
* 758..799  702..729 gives 1.10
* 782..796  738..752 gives 0.91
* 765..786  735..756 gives 0.72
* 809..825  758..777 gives 1.04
